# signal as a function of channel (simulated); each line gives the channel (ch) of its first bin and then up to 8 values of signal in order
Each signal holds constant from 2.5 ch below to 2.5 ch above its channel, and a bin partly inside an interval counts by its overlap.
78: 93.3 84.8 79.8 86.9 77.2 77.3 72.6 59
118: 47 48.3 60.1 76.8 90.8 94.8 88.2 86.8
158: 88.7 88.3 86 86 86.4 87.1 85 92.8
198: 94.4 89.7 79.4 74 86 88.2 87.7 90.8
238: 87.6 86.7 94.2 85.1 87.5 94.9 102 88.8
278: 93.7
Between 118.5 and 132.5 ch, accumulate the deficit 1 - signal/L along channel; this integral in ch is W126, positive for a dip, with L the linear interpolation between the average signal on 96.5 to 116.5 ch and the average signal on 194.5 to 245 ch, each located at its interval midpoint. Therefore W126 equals 3.2 ch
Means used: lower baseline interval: 70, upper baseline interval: 86.6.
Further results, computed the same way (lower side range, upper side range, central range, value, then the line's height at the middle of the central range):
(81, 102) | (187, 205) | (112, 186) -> 7.1 ch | 86.8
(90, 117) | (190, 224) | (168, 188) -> -0.9 ch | 82.6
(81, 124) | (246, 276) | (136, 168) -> -4.9 ch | 77.5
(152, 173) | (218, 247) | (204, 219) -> 1.3 ch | 88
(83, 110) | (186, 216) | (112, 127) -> 5.4 ch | 80.9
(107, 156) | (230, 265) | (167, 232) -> -3.2 ch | 82.5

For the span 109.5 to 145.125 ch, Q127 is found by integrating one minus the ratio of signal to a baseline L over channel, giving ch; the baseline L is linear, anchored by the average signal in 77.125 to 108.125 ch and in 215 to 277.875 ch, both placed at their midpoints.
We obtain 6.7 ch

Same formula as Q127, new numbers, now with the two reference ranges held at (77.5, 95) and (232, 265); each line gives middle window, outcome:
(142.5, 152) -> -0.3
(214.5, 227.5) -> 0.4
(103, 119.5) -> 4.4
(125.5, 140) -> 1.9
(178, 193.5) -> 0.1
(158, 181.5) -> 0.1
